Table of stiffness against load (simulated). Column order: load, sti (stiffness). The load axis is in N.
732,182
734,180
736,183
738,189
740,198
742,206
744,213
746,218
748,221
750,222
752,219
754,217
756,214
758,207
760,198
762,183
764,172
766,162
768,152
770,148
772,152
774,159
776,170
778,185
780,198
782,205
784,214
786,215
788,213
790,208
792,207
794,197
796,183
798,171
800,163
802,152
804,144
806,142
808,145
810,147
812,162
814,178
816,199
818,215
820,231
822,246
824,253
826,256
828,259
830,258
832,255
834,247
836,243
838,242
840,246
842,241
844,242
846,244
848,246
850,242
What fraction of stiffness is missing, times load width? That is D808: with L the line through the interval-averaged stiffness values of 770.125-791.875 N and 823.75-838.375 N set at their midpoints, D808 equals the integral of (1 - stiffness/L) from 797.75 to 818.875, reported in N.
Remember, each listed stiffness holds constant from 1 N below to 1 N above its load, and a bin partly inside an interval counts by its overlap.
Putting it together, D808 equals 5.6 N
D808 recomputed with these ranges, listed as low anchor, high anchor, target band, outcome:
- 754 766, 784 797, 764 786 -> 2.6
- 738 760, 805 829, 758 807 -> 6.6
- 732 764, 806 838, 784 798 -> 0.6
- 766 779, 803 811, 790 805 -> -2.7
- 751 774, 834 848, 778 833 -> 4.1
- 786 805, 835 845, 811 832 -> -0.8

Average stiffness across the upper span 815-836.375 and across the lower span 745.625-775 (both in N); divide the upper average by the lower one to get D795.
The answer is 1.28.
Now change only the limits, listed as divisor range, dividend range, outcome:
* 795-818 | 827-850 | 1.50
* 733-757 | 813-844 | 1.15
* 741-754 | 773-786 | 0.88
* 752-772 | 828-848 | 1.34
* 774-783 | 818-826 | 1.30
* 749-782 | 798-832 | 1.07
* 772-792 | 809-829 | 1.10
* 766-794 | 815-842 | 1.30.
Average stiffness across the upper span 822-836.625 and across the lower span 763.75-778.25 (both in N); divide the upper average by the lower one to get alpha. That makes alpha 1.57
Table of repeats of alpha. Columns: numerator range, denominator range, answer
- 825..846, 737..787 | 1.29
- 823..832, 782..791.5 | 1.21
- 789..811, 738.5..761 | 0.80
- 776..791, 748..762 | 0.96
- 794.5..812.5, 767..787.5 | 0.87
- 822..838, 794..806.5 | 1.55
